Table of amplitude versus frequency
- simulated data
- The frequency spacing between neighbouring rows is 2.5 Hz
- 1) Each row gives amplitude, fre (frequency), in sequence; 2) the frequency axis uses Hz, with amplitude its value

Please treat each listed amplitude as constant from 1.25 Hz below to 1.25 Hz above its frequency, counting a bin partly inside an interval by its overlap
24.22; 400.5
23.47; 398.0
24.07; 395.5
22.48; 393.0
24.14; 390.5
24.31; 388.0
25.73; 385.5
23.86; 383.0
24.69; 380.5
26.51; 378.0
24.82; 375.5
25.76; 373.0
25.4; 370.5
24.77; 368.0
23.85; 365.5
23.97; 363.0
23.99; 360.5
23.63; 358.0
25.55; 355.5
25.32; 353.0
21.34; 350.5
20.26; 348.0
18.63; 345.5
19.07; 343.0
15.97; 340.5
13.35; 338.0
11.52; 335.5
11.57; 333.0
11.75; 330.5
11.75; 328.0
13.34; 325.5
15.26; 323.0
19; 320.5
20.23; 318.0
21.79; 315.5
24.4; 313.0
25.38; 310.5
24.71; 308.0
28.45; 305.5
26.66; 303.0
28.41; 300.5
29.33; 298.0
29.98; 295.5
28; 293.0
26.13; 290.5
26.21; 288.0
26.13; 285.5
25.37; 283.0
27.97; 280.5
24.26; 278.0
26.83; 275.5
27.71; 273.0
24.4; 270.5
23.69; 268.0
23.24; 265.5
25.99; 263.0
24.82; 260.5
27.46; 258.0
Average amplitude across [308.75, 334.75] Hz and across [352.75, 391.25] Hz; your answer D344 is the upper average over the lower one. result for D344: 1.42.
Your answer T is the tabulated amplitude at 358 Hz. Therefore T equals 23.63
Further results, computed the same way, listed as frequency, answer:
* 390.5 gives 24.14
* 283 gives 25.37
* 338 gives 13.35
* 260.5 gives 24.82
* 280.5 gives 27.97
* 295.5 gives 29.98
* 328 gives 11.75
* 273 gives 27.71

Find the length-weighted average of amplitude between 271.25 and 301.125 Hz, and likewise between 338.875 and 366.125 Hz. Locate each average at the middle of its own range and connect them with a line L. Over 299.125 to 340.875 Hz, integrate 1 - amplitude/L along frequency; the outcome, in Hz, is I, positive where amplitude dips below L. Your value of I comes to 9.4 Hz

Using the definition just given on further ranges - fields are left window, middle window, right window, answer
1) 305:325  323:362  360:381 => 9.5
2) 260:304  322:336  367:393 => 7.2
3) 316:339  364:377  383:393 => -2.1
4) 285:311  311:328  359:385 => 5.0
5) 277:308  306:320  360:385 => 1.7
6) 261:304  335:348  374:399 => 4.6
